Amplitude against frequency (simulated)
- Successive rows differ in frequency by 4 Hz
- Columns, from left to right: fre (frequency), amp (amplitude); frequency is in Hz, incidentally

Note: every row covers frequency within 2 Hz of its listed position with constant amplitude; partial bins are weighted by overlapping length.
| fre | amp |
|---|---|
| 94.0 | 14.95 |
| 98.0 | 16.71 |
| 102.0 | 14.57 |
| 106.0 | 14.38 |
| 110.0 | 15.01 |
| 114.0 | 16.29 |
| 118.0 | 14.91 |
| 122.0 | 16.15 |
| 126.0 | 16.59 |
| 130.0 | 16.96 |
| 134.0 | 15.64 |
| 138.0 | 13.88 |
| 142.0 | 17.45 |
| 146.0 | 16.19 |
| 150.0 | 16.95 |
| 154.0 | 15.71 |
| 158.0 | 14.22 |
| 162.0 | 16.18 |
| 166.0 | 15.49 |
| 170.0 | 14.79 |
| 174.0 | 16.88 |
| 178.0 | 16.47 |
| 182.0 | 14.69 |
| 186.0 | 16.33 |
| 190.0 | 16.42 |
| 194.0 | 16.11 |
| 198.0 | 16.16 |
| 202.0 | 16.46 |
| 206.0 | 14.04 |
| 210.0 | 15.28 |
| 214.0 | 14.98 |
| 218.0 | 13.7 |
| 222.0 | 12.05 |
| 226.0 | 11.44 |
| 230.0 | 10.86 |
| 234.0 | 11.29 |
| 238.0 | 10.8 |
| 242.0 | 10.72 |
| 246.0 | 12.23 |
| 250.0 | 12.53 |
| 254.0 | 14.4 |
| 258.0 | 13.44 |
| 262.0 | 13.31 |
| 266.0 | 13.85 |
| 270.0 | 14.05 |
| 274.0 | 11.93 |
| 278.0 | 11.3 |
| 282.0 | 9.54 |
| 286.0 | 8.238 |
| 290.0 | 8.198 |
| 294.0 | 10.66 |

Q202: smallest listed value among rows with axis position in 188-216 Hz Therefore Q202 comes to 14.04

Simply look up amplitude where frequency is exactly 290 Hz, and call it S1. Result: 8.198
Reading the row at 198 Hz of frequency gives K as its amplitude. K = 16.16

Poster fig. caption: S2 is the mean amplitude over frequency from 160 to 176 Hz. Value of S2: 15.8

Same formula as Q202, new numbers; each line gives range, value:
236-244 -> 10.72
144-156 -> 15.71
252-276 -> 11.93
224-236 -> 10.86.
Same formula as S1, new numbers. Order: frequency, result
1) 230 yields 10.86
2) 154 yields 15.71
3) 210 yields 15.28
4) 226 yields 11.44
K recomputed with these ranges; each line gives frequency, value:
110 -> 15.01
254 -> 14.4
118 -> 14.91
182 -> 14.69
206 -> 14.04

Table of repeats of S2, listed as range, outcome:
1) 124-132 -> 16.8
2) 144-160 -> 15.8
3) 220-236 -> 11.4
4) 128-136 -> 16.3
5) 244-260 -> 13.1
